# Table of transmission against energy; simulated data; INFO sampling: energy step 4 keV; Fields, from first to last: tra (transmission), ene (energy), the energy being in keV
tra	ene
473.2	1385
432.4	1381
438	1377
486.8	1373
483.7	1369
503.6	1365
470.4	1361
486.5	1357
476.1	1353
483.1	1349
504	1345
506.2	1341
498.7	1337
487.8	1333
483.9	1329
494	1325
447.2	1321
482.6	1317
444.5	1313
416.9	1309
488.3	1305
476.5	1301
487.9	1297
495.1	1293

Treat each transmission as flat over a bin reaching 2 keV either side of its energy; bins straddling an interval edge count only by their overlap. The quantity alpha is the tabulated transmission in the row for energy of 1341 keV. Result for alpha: 506.2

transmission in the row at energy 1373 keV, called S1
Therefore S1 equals 486.8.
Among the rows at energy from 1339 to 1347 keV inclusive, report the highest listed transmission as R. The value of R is 506.2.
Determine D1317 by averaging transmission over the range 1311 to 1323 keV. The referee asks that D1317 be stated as 458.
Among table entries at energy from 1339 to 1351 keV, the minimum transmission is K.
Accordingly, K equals 483.1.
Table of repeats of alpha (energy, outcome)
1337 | 498.7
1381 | 432.4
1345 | 504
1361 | 470.4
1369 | 483.7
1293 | 495.1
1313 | 444.5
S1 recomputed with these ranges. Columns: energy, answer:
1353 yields 476.1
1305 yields 488.3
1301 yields 476.5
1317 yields 482.6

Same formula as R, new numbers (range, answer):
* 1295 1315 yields 488.3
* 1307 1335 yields 494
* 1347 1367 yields 503.6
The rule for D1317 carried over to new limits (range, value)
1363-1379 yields 478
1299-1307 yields 482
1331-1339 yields 493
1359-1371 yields 486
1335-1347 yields 503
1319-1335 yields 478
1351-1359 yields 481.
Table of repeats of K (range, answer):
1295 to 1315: 416.9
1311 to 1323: 444.5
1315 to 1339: 447.2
